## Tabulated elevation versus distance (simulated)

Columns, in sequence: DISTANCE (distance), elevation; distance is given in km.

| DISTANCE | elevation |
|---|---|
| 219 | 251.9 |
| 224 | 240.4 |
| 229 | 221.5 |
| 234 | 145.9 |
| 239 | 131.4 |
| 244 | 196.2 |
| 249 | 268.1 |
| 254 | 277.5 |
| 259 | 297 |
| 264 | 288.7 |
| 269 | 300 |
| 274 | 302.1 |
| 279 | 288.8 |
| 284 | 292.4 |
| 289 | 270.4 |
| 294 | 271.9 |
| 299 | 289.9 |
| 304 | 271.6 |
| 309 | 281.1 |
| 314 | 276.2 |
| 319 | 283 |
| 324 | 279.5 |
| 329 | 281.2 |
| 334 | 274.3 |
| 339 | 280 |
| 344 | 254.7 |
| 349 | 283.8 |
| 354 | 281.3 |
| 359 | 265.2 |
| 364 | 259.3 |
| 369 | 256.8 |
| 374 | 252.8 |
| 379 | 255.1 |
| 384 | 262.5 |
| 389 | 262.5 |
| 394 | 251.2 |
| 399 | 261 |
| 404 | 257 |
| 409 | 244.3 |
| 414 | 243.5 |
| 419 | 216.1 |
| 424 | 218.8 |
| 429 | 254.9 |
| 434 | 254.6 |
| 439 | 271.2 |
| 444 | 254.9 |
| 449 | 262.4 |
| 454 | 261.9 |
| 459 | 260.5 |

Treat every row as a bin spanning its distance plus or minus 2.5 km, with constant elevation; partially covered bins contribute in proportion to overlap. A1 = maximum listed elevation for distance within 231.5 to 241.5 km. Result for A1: 145.9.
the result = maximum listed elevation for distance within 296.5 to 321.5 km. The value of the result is 289.9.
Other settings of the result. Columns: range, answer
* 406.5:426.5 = 244.3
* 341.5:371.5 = 283.8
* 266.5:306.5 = 302.1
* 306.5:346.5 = 283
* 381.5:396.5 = 262.5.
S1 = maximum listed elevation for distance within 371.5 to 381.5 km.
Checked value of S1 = 255.1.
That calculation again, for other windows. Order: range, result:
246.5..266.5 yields 297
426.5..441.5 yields 271.2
